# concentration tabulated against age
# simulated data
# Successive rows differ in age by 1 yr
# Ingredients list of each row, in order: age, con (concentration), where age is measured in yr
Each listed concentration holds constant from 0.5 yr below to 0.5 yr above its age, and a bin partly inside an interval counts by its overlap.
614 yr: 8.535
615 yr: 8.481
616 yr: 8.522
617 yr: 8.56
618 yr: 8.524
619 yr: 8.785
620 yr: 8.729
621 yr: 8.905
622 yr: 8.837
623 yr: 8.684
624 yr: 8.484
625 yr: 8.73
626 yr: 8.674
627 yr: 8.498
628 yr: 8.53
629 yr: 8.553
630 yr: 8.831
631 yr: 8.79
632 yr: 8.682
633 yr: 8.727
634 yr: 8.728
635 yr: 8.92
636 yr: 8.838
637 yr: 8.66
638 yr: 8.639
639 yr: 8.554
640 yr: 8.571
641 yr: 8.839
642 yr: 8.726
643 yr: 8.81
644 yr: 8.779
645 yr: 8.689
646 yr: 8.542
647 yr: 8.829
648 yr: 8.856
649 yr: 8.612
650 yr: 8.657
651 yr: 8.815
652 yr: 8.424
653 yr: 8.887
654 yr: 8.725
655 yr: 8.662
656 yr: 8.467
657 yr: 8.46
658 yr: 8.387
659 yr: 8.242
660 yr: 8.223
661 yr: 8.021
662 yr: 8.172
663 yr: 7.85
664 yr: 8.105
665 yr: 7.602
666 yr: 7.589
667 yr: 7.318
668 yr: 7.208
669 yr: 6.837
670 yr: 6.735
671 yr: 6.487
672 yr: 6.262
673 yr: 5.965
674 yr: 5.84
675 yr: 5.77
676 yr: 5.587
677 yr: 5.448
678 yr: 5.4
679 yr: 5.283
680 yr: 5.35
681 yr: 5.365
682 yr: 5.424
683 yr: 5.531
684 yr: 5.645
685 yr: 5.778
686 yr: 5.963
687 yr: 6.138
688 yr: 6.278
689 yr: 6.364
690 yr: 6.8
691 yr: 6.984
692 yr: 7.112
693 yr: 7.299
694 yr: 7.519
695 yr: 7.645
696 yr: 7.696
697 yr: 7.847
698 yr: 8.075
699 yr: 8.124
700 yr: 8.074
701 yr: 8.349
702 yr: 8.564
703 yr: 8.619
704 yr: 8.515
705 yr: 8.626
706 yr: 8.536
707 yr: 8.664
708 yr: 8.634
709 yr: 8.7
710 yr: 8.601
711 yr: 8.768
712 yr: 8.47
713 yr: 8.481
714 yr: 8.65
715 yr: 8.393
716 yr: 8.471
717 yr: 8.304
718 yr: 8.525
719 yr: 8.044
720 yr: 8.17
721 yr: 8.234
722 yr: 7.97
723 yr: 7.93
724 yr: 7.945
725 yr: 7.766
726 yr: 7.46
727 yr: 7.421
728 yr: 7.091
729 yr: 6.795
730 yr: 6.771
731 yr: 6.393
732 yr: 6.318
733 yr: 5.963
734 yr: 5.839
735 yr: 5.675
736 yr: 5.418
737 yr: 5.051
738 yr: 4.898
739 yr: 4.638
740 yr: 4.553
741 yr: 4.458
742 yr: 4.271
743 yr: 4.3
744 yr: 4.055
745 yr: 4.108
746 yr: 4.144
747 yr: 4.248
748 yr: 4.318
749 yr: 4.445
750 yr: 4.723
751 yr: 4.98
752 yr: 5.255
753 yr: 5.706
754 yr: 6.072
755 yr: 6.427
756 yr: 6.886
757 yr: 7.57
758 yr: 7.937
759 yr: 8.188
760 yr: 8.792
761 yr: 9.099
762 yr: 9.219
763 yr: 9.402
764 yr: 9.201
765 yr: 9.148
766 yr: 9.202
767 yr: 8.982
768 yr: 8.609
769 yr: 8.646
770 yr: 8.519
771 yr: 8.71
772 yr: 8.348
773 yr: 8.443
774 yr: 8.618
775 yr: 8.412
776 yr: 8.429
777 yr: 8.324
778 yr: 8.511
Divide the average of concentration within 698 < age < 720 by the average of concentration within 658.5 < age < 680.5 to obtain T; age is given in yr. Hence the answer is 1.2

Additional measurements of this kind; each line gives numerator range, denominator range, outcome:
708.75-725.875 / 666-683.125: 1.37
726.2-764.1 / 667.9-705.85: 0.89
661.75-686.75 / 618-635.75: 0.73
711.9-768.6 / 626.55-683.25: 0.88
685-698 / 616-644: 0.80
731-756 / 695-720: 0.60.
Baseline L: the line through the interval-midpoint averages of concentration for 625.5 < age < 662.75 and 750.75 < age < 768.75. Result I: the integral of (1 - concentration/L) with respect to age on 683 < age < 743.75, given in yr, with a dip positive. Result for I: 7.4 yr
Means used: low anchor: 8.62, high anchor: 7.87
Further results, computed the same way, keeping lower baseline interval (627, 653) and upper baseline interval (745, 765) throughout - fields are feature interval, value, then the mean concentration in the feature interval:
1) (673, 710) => 3.6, 7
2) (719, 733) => -0.4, 7.38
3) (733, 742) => 2.5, 5.07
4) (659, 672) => 1.2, 7.49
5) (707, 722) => -2.2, 8.45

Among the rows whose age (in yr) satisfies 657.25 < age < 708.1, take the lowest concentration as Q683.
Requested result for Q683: 5.283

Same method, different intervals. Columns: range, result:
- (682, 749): 4.055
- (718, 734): 5.839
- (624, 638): 8.484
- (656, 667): 7.318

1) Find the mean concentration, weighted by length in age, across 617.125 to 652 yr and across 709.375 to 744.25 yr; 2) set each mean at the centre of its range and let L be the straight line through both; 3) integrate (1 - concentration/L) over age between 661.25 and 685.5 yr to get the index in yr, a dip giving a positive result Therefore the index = 4.8 yr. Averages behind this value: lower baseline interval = 8.7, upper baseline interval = 6.89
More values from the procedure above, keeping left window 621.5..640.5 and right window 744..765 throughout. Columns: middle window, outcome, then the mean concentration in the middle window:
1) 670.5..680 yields 2.6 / 5.76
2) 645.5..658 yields -0.5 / 8.65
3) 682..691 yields 1.9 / 6.08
